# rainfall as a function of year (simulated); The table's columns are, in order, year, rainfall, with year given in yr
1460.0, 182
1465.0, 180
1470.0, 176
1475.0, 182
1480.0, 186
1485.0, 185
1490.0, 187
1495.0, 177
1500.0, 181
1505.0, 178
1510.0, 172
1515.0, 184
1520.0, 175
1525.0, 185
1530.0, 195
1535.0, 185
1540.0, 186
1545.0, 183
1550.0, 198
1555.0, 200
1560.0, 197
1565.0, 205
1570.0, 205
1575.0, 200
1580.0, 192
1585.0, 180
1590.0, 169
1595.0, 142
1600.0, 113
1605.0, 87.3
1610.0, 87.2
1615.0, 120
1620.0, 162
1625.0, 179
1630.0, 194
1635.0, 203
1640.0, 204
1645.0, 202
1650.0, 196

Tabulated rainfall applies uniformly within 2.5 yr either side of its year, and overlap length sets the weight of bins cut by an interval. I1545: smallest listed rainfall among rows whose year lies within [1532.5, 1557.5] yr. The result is 183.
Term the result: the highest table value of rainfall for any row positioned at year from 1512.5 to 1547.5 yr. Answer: 195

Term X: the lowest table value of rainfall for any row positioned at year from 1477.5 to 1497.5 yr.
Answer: 177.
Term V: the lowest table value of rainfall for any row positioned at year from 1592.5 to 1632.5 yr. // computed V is 87.2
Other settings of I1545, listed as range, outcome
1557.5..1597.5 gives 142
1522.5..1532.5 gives 185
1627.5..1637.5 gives 194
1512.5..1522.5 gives 175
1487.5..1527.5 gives 172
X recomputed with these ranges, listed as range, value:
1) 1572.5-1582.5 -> 192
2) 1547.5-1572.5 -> 197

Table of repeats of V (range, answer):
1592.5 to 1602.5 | 113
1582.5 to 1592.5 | 169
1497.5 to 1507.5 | 178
